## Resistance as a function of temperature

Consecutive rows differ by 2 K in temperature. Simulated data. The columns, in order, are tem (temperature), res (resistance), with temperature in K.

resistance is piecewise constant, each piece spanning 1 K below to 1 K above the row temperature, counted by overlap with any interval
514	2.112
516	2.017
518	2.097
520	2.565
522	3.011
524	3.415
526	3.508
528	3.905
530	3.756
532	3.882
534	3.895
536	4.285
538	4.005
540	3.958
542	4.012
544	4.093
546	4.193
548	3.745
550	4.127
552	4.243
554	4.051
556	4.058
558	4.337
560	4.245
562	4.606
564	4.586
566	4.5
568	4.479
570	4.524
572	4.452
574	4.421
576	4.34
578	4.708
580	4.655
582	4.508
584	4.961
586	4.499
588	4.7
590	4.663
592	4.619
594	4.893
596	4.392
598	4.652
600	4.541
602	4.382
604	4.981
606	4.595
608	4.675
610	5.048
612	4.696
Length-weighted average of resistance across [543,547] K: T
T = 4.14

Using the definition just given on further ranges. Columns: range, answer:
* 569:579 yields 4.49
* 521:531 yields 3.52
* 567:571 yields 4.5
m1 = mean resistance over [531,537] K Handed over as 4.02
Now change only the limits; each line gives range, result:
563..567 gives 4.54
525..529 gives 3.71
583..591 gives 4.71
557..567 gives 4.45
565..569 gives 4.49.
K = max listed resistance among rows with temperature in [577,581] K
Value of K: 4.708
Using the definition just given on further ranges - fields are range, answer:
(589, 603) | 4.893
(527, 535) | 3.905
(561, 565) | 4.606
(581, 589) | 4.961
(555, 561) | 4.337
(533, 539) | 4.285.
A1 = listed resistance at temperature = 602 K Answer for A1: 4.382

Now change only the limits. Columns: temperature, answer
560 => 4.245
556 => 4.058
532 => 3.882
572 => 4.452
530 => 3.756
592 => 4.619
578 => 4.708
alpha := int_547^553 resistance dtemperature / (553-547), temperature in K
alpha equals 4.04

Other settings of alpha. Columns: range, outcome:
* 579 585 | 4.71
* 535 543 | 4.06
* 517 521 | 2.33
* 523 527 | 3.46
